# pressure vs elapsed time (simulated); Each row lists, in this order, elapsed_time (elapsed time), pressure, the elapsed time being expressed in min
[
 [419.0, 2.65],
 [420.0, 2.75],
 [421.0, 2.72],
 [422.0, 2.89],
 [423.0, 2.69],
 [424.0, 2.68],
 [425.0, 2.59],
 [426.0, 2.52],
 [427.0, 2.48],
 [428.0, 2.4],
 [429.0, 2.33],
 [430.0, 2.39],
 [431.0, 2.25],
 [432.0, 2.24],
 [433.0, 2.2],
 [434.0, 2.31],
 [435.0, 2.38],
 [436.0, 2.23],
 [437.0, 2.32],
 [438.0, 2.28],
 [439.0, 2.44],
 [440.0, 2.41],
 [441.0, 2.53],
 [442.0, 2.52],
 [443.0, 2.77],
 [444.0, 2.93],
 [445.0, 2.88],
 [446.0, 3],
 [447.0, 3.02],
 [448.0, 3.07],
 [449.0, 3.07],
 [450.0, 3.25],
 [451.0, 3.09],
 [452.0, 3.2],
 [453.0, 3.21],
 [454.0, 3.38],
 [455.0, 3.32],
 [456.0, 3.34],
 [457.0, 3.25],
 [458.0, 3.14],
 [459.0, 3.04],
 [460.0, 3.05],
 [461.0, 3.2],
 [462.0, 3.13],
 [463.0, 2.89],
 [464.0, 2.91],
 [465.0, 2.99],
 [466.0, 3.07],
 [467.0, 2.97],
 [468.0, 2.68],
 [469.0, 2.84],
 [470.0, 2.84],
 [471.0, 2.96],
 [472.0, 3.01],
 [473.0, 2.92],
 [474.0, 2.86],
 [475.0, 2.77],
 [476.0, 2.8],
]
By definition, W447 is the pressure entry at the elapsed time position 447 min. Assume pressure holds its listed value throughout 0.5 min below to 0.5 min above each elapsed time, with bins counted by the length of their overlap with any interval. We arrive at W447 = 3.02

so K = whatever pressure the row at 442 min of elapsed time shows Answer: 2.52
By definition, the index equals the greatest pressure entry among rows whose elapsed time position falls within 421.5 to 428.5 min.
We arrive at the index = 2.89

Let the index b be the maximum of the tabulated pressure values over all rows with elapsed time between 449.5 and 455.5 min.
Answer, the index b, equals 3.38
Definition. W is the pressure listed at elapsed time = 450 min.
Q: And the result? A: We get 3.25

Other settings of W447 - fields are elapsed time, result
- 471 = 2.96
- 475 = 2.77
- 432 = 2.24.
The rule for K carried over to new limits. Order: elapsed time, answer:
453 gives 3.21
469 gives 2.84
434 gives 2.31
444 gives 2.93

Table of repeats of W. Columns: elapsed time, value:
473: 2.92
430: 2.39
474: 2.86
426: 2.52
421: 2.72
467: 2.97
